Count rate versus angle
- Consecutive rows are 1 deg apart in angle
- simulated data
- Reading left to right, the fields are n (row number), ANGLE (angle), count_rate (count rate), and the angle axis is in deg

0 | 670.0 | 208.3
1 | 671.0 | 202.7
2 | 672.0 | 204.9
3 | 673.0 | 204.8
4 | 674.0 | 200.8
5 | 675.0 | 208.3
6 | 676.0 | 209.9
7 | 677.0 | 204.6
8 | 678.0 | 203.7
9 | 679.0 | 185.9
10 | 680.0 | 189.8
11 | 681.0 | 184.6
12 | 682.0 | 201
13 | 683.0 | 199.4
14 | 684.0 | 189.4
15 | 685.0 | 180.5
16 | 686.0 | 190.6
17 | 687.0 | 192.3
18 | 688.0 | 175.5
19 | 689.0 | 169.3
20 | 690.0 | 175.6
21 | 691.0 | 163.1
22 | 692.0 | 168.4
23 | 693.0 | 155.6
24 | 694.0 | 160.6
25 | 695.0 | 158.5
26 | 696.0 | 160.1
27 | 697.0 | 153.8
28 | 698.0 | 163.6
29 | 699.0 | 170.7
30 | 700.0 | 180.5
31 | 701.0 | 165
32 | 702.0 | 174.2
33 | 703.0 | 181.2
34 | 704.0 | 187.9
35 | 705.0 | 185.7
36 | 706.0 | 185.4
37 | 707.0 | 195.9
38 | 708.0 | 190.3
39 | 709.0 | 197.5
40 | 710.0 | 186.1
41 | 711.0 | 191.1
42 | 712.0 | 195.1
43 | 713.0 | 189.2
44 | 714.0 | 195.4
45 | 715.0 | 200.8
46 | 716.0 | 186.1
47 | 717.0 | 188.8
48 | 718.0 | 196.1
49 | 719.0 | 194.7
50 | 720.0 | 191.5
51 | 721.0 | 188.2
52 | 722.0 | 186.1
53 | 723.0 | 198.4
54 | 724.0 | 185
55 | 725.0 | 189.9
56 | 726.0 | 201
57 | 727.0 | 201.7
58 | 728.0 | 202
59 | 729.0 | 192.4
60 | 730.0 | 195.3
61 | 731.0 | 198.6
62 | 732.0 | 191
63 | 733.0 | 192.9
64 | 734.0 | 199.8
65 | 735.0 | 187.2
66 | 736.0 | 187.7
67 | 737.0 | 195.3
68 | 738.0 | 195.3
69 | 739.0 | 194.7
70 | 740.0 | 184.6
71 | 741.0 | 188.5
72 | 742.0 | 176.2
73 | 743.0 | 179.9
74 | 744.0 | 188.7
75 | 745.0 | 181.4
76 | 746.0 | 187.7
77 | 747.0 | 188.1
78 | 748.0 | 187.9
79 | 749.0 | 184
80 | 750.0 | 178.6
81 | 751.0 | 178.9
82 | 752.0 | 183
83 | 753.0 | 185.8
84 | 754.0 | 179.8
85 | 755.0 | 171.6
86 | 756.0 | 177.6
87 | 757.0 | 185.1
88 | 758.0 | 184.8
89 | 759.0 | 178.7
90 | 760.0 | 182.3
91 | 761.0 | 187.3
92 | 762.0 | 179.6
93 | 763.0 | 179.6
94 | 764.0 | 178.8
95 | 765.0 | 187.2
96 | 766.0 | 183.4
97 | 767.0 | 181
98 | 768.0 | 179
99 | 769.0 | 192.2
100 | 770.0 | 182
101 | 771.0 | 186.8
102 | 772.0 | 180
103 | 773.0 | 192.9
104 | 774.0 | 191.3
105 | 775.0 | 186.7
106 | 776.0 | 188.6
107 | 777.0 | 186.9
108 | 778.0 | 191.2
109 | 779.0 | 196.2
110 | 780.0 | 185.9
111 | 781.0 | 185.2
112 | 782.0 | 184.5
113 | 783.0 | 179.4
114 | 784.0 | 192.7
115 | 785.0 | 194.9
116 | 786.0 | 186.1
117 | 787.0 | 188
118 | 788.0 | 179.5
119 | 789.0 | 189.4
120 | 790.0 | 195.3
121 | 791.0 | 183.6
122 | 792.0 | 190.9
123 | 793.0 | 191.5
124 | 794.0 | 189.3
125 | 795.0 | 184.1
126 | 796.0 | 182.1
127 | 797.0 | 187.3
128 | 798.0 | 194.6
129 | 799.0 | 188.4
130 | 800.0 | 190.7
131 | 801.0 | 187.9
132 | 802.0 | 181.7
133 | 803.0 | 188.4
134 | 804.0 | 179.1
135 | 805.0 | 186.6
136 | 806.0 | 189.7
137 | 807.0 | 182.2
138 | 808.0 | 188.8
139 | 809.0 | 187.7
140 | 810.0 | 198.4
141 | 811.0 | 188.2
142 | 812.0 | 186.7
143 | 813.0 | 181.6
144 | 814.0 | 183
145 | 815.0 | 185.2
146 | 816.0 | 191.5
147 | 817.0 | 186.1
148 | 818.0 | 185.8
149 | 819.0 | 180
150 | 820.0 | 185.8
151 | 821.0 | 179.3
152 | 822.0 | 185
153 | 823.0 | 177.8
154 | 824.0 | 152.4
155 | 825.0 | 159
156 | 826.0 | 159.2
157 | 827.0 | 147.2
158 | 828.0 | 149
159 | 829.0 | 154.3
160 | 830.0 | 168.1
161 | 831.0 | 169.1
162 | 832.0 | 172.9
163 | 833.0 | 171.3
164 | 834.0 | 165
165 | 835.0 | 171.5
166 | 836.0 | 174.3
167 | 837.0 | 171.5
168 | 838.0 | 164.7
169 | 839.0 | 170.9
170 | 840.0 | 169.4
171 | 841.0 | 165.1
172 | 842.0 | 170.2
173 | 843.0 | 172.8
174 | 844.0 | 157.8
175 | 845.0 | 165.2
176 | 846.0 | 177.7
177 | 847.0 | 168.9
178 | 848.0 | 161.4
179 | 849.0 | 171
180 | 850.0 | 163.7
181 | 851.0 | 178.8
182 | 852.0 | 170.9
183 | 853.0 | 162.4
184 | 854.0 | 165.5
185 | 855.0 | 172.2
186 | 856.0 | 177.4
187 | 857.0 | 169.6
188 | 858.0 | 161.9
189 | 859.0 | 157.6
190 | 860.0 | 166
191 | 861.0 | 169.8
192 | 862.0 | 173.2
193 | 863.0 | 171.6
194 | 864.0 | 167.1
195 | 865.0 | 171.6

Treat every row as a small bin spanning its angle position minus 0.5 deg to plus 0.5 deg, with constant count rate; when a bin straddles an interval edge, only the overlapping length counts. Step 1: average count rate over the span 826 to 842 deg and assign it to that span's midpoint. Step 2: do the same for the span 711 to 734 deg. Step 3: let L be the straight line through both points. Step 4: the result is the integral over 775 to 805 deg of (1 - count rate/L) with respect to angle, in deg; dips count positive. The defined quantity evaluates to -1.9 deg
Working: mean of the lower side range 194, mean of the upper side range 166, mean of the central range 188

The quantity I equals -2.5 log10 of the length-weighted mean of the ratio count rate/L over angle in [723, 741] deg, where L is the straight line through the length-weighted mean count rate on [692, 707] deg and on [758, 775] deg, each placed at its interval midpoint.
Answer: -0.10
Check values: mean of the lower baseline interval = 171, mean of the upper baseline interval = 184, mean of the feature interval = 194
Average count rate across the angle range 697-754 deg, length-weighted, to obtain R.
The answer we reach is 188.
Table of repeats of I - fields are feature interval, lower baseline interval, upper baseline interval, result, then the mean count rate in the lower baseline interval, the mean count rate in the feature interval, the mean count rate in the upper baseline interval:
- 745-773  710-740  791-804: 0.05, 193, 183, 188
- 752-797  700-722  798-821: 0.01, 189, 185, 187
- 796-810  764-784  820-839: -0.07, 186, 187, 167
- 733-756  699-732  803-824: 0.02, 190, 186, 185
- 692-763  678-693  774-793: 0.00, 183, 185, 188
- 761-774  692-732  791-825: 0.01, 185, 184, 185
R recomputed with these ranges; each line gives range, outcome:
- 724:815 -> 187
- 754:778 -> 184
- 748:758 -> 181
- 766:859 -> 179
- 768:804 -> 188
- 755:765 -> 181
